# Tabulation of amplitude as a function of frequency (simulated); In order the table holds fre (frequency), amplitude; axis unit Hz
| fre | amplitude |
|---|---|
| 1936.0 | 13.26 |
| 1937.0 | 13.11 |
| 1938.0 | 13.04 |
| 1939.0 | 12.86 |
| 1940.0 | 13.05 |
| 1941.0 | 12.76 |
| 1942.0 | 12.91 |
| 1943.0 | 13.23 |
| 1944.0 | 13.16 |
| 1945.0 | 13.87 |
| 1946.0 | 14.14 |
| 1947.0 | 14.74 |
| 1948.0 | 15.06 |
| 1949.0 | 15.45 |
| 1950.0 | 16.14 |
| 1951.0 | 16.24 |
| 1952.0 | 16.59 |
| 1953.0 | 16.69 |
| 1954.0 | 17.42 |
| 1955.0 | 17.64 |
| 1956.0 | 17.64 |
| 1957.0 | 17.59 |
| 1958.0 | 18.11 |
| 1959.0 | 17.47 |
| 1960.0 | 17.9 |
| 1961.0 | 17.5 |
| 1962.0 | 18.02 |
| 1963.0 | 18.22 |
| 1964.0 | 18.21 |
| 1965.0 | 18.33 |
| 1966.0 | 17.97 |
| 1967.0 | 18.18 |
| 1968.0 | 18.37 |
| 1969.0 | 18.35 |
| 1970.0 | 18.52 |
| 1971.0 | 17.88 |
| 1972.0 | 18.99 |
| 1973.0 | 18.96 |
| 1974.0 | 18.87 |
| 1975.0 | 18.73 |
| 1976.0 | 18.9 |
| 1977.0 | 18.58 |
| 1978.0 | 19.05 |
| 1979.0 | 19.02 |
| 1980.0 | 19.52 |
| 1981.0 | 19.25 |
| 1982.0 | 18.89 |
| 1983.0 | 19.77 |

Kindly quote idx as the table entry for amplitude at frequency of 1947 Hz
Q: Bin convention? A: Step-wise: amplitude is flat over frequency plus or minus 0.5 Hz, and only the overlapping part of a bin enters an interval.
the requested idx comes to 14.74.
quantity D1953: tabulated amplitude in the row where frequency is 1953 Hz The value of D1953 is 16.69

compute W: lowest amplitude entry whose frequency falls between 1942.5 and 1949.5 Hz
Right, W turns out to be 13.16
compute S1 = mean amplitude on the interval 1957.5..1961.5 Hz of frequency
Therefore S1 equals 17.7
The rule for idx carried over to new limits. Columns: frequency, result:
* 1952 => 16.59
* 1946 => 14.14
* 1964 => 18.21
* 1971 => 17.88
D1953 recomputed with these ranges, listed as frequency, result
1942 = 12.91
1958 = 18.11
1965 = 18.33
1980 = 19.52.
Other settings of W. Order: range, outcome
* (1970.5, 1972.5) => 17.88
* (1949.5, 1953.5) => 16.14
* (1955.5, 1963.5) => 17.47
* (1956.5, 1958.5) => 17.59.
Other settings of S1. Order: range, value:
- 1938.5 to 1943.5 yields 13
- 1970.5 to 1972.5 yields 18.4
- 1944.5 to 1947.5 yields 14.2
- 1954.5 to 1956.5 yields 17.6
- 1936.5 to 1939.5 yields 13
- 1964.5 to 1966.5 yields 18.1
